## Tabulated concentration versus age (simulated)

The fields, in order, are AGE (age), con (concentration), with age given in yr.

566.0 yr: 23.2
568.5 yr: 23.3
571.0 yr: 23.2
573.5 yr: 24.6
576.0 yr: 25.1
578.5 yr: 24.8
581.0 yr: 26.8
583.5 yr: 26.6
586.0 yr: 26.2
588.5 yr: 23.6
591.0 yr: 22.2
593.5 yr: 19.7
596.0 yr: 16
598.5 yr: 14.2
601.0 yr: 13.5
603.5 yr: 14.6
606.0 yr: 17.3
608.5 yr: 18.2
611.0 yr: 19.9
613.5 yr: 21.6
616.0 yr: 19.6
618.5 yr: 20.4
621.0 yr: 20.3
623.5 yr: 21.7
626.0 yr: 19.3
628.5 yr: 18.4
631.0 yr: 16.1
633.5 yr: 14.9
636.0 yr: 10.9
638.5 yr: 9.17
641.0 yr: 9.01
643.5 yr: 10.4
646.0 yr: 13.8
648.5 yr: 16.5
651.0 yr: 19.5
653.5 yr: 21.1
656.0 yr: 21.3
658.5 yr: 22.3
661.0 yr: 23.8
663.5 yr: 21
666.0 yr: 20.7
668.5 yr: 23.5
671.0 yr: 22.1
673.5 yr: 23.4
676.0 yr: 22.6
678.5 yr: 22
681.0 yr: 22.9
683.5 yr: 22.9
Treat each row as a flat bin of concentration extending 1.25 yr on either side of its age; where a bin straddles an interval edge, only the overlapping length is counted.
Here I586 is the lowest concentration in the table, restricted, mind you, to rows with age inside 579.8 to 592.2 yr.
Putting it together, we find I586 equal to 22.2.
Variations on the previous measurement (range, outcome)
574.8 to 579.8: 24.8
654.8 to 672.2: 20.7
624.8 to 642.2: 9.01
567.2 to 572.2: 23.2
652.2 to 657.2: 21.1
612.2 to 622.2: 19.6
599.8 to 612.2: 13.5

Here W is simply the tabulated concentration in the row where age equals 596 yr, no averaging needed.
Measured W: 16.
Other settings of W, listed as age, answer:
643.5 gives 10.4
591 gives 22.2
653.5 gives 21.1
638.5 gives 9.17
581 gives 26.8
